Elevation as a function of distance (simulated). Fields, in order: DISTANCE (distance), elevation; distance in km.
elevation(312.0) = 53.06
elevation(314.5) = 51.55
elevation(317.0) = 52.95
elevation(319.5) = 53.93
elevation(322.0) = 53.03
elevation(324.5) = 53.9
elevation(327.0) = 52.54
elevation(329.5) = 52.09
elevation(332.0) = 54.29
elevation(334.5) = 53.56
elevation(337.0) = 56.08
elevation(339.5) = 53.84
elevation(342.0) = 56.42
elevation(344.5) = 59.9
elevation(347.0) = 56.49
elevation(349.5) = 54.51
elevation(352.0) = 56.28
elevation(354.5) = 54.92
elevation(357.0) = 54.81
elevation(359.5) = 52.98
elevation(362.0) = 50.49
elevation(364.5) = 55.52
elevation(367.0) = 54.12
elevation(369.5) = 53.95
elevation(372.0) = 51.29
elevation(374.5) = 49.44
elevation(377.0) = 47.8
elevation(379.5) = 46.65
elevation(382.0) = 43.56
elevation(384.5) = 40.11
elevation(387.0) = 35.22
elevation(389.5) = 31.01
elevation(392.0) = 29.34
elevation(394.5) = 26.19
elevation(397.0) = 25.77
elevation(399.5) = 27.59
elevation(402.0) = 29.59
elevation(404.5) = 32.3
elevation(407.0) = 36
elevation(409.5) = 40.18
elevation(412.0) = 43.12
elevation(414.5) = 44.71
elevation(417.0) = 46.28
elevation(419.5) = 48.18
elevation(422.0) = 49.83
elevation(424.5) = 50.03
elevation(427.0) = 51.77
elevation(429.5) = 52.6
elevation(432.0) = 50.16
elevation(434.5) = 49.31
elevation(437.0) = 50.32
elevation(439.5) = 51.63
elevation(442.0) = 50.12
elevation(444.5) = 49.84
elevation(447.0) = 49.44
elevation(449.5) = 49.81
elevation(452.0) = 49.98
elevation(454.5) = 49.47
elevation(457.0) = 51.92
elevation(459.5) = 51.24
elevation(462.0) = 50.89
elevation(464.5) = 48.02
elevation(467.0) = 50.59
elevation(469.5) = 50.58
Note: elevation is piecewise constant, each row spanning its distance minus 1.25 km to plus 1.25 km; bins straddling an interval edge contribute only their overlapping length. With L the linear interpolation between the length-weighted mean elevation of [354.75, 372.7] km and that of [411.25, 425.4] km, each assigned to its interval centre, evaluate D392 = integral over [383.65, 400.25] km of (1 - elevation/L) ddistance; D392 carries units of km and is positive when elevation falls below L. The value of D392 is 6.5 km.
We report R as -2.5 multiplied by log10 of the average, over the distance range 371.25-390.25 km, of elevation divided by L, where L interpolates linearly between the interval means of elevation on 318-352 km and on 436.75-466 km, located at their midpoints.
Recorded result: 0.220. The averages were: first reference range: 54.7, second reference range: 50.2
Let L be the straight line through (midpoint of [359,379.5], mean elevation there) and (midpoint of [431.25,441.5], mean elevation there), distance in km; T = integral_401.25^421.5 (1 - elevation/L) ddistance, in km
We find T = 4.0 km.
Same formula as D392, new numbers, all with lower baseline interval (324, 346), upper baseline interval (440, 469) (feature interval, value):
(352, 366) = -0.03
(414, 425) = 0.78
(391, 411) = 8.11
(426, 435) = 0.00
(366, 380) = 0.69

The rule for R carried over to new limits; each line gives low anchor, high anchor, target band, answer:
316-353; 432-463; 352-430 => 0.20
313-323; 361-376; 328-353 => -0.05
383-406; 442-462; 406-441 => -0.17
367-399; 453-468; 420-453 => -0.07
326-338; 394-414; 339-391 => -0.13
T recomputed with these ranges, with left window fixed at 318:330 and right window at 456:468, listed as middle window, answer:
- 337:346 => -0.65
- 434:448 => 0.20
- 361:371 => -0.23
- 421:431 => 0.02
